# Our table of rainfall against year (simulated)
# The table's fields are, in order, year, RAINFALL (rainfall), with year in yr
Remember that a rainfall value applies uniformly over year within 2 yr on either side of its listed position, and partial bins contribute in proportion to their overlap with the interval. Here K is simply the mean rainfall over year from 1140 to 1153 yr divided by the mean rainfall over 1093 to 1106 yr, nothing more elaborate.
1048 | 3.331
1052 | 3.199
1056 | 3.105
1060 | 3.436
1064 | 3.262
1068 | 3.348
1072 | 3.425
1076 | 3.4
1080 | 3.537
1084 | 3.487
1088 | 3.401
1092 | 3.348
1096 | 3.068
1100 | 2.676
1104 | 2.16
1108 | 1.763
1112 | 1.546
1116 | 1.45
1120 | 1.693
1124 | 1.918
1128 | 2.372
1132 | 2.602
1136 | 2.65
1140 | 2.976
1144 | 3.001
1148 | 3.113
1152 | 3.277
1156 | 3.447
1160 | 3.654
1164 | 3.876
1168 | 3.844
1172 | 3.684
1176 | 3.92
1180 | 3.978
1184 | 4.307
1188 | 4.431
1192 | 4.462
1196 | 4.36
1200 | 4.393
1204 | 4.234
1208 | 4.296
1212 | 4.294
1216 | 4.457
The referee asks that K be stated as 1.2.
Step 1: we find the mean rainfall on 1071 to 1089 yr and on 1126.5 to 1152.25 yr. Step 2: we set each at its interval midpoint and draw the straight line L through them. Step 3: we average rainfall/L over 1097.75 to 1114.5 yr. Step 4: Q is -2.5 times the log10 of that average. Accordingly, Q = 0.49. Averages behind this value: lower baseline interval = 3.45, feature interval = 2.03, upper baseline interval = 2.84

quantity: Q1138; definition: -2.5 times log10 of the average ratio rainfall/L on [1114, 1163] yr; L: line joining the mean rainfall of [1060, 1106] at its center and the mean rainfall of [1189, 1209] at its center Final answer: 0.37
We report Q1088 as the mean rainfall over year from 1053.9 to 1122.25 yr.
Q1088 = 2.83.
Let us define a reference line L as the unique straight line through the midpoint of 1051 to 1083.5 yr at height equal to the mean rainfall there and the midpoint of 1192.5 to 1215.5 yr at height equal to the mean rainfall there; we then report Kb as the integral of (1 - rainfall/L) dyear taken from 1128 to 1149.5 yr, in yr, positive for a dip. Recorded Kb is 5.8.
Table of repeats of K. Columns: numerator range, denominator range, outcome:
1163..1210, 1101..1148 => 1.85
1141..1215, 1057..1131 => 1.43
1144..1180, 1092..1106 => 1.31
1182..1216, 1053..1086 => 1.29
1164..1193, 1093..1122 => 1.94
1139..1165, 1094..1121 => 1.61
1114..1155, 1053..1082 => 0.75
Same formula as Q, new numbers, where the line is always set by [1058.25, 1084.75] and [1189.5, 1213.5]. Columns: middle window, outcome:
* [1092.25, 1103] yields 0.239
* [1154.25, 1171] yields 0.100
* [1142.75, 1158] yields 0.229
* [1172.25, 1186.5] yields 0.040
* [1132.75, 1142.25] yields 0.359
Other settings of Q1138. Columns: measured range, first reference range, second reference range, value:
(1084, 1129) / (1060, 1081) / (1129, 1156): 0.33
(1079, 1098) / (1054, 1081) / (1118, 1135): -0.15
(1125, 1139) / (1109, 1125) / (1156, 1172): -0.10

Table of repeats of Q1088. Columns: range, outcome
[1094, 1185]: 2.9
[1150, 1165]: 3.54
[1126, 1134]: 2.49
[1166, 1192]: 4.06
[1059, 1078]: 3.37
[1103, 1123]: 1.71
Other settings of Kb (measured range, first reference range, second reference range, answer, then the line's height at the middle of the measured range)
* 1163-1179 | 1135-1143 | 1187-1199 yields -0.3 yr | 3.78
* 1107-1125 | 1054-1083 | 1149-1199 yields 9.8 yr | 3.62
